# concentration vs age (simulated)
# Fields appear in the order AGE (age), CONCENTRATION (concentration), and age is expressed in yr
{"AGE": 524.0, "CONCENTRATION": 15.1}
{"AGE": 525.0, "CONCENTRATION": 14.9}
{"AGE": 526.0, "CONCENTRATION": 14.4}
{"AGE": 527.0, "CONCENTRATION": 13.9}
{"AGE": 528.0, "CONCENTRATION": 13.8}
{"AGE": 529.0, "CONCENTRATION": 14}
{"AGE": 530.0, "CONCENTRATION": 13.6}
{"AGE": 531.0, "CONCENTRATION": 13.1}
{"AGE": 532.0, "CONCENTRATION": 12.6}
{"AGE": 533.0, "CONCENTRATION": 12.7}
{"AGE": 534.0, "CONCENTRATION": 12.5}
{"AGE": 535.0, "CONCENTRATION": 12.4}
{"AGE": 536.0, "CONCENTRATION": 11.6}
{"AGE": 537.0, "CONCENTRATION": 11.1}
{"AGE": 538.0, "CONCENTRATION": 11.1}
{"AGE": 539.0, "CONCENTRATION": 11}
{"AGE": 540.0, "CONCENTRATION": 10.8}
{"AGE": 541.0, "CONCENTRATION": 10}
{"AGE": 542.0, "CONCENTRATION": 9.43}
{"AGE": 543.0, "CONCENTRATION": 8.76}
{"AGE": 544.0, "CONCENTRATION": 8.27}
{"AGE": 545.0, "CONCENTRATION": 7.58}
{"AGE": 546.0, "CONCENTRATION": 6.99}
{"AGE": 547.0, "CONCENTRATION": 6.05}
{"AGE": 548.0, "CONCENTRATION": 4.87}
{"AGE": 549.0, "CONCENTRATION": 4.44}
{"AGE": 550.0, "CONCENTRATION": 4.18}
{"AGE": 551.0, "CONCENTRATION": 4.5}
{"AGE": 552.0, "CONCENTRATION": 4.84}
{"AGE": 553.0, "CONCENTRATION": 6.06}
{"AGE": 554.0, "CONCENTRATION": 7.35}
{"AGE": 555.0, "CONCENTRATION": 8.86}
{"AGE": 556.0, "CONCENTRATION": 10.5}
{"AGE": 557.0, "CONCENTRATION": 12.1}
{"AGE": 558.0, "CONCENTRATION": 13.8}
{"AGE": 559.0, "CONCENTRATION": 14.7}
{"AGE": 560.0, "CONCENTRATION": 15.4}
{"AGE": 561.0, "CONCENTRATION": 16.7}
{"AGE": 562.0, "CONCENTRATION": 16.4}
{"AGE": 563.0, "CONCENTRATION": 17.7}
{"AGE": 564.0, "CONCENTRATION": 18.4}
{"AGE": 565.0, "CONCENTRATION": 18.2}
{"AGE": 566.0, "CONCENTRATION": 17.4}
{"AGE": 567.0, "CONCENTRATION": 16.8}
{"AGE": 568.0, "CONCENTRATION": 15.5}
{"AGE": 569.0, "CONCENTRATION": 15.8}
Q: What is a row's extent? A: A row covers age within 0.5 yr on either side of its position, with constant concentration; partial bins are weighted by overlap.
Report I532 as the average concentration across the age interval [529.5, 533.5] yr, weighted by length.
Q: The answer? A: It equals 13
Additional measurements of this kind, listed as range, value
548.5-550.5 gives 4.31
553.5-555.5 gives 8.11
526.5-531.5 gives 13.7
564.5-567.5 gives 17.5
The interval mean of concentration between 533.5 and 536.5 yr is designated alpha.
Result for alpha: 12.2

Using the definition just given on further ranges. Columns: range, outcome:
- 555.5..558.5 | 12.1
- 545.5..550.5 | 5.31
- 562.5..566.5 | 17.9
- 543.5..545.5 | 7.92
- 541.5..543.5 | 9.09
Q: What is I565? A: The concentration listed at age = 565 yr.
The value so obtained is 18.2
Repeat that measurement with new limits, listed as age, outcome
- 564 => 18.4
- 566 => 17.4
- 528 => 13.8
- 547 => 6.05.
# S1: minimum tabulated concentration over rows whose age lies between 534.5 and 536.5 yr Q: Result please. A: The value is 11.6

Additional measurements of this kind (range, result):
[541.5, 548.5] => 4.87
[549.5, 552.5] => 4.18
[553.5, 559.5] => 7.35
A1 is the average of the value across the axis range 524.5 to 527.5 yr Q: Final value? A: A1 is 14.4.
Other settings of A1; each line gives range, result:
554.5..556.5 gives 9.68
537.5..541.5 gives 10.7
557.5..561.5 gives 15.2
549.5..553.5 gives 4.89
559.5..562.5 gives 16.2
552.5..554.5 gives 6.71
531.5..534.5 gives 12.6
